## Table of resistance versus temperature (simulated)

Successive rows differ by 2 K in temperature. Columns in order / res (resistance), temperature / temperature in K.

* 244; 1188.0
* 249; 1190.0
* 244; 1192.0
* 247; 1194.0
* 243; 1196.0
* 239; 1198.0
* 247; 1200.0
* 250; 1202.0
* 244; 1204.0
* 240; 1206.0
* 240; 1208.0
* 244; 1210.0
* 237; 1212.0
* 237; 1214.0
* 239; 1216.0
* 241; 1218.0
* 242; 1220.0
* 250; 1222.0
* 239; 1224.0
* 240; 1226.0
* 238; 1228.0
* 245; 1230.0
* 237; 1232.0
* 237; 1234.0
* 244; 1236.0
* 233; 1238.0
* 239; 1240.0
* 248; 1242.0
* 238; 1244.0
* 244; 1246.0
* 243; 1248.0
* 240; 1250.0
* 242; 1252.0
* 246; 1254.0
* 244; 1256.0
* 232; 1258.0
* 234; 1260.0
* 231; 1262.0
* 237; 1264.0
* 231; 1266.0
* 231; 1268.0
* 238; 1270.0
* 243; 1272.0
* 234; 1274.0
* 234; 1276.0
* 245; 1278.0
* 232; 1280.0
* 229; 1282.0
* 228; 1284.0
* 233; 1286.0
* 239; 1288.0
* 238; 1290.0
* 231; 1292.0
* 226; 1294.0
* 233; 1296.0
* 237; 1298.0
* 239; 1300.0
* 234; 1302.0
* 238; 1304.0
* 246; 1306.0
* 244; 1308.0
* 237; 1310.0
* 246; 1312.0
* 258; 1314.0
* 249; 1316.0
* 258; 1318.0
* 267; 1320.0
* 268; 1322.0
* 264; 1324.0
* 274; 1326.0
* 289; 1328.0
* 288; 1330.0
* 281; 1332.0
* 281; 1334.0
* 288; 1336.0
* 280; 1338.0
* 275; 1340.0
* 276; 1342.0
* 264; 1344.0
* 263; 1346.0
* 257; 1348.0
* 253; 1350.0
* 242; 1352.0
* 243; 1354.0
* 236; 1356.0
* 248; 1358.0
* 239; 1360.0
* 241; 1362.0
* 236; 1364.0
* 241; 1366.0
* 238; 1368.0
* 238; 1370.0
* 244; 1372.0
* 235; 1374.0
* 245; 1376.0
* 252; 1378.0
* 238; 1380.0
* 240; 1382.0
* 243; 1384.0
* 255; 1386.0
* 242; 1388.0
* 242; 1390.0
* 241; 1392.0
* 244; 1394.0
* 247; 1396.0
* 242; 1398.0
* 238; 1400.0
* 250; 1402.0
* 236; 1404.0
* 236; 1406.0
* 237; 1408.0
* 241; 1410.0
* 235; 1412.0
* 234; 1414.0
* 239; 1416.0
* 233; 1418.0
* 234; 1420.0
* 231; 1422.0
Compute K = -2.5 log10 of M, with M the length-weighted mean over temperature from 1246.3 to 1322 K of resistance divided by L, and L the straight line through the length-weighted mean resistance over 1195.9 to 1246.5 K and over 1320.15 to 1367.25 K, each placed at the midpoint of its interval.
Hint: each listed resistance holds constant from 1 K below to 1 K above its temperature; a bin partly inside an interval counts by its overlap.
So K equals 0.05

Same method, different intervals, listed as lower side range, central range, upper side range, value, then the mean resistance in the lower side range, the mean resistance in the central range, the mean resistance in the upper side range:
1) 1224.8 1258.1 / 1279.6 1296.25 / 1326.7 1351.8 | 0.11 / 241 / 232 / 274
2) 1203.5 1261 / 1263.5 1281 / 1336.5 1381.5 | 0.03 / 241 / 236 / 250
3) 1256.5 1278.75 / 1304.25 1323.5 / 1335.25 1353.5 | 0.01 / 236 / 252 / 266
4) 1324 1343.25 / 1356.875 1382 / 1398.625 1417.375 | 0.08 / 280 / 241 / 238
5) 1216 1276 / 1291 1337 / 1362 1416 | -0.07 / 239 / 255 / 241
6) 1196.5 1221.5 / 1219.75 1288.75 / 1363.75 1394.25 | 0.02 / 242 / 238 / 242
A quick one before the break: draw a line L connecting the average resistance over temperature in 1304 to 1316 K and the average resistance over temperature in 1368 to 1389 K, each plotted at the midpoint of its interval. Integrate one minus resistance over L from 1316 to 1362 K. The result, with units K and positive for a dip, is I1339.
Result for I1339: -3.71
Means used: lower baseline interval 246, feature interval 264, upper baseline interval 243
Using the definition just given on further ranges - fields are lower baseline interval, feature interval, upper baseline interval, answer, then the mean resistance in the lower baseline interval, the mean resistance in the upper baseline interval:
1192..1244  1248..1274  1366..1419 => 0.4 K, 242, 241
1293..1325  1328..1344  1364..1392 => -2.3 K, 246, 242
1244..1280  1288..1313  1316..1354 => 1.7 K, 238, 269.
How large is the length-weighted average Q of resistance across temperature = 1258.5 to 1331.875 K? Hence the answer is 244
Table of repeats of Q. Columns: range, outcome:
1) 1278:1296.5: 233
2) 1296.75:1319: 244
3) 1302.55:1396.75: 253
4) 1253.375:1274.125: 236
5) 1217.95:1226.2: 243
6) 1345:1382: 244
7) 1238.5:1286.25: 237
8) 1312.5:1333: 269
